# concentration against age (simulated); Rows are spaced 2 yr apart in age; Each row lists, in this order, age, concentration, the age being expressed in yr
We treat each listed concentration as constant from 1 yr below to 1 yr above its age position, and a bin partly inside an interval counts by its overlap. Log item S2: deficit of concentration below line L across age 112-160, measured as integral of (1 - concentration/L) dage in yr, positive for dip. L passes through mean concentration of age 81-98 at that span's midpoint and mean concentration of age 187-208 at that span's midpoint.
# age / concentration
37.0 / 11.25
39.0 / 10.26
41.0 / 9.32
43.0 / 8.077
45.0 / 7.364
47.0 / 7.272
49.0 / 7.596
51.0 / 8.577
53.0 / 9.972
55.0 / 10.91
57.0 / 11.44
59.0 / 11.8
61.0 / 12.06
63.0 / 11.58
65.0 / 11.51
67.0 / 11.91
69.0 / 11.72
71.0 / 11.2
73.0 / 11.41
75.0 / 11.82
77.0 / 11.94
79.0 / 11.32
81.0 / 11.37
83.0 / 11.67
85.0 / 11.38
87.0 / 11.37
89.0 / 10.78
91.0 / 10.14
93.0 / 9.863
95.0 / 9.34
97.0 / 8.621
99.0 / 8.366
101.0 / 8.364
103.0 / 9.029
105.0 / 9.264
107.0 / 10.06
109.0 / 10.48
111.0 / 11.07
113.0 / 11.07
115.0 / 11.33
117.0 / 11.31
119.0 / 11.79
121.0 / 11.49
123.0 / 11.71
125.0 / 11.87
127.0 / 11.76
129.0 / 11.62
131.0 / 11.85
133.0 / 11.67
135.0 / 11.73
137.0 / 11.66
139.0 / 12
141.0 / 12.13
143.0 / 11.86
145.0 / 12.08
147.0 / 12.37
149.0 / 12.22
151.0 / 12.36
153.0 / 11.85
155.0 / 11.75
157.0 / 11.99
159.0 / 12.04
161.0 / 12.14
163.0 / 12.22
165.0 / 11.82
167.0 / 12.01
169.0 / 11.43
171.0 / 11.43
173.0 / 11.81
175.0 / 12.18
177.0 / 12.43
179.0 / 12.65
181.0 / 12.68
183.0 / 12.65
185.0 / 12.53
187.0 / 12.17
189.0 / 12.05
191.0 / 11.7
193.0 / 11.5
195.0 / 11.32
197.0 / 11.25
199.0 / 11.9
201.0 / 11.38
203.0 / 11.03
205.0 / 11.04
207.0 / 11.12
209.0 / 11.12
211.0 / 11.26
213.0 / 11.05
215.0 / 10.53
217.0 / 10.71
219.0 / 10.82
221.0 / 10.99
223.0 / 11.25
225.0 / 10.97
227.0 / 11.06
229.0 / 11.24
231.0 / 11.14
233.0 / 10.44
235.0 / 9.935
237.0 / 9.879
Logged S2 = -4.1 yr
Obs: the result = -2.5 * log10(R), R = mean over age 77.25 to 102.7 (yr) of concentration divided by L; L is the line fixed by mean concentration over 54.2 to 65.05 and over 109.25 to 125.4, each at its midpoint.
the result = 0.125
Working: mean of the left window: 11.6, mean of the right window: 11.4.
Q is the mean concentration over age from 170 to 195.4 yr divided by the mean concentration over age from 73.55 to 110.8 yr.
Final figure 1.17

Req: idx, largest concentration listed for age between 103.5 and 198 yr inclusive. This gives 12.68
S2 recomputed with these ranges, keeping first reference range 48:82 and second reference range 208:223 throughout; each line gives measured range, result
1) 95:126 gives 1.9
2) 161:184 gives -2.4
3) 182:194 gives -1.2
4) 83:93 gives 0.1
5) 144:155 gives -1.1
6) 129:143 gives -1.0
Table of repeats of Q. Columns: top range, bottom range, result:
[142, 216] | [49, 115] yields 1.11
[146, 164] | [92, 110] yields 1.31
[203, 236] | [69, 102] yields 1.03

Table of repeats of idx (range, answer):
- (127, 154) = 12.37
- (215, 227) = 11.25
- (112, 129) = 11.87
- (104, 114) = 11.07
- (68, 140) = 12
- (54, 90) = 12.06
